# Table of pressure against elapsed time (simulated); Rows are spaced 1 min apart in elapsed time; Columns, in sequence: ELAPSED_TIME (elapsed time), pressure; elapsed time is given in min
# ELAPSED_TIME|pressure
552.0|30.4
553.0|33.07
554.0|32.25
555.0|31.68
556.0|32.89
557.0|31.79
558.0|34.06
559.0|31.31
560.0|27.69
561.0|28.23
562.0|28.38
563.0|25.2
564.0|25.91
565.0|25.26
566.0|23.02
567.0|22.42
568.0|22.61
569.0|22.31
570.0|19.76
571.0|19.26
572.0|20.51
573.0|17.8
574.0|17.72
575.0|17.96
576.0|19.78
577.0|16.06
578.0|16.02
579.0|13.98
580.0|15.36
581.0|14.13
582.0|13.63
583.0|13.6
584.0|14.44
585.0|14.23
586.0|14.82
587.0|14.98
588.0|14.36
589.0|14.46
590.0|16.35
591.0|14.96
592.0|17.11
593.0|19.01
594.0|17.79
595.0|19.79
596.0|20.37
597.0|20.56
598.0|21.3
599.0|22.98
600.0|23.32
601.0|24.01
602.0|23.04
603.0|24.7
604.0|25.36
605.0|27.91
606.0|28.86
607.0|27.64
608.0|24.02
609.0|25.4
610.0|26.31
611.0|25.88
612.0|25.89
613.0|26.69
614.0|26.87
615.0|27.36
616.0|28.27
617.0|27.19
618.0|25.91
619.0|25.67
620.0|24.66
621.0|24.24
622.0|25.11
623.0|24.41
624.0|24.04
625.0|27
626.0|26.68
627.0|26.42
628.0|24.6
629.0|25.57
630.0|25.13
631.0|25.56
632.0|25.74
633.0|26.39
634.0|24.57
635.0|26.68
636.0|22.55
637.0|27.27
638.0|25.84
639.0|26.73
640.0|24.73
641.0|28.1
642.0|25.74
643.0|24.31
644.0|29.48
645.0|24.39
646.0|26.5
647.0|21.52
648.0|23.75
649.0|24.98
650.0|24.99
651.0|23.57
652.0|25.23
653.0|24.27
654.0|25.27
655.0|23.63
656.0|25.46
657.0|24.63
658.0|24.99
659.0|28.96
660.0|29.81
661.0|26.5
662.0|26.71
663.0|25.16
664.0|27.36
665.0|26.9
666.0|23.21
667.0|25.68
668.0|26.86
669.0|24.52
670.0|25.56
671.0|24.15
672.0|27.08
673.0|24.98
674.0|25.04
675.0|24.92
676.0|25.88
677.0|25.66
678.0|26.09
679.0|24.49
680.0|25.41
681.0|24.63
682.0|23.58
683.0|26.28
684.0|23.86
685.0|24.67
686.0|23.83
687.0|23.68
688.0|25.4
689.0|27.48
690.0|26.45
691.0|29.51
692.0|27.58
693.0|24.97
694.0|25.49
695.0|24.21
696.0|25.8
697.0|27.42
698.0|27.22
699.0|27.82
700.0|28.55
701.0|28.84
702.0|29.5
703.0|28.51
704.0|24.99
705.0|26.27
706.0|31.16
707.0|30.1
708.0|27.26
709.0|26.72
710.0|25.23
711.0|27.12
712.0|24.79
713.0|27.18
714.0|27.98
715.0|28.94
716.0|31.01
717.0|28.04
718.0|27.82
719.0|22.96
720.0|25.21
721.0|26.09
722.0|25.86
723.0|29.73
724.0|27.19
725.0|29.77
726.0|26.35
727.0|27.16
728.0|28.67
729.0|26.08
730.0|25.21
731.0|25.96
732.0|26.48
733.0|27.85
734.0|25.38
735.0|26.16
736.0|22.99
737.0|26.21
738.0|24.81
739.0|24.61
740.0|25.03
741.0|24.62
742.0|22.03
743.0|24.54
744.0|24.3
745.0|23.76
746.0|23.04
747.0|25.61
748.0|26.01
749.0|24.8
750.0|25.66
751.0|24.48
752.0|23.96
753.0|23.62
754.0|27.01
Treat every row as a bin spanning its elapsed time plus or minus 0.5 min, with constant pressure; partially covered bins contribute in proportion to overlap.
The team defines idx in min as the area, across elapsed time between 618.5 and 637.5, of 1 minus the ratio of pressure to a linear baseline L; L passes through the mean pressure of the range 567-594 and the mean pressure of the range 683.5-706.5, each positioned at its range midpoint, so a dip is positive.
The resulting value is -4.1 min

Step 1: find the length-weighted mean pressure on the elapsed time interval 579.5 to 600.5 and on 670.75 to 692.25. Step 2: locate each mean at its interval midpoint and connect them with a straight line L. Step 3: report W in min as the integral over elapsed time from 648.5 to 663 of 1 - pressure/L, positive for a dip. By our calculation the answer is -1.58 min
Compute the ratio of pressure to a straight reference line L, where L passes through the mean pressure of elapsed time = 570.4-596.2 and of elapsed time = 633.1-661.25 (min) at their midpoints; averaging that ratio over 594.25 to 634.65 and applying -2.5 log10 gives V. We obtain -0.20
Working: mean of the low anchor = 16.4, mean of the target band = 25.1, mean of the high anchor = 25.5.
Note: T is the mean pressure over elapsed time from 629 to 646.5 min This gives 25.9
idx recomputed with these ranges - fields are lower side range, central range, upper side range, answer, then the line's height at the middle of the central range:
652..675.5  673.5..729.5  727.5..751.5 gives -2.7 min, 25.4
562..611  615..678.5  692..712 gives -5.0 min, 23.8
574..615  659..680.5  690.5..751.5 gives -1.8 min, 23.9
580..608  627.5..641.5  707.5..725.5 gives -2.4 min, 22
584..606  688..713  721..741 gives -2.3 min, 24.8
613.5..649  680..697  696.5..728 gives 0.9 min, 27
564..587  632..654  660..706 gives -2.2 min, 23.1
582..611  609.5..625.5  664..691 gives -3.2 min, 21.7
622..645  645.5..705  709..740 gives 0.9 min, 26.1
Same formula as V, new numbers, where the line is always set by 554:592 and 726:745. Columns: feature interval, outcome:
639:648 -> -0.12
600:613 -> -0.18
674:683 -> -0.06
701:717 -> -0.13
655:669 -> -0.12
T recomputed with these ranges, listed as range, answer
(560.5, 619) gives 21.3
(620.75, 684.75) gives 25.5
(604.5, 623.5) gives 26.2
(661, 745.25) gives 26.2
